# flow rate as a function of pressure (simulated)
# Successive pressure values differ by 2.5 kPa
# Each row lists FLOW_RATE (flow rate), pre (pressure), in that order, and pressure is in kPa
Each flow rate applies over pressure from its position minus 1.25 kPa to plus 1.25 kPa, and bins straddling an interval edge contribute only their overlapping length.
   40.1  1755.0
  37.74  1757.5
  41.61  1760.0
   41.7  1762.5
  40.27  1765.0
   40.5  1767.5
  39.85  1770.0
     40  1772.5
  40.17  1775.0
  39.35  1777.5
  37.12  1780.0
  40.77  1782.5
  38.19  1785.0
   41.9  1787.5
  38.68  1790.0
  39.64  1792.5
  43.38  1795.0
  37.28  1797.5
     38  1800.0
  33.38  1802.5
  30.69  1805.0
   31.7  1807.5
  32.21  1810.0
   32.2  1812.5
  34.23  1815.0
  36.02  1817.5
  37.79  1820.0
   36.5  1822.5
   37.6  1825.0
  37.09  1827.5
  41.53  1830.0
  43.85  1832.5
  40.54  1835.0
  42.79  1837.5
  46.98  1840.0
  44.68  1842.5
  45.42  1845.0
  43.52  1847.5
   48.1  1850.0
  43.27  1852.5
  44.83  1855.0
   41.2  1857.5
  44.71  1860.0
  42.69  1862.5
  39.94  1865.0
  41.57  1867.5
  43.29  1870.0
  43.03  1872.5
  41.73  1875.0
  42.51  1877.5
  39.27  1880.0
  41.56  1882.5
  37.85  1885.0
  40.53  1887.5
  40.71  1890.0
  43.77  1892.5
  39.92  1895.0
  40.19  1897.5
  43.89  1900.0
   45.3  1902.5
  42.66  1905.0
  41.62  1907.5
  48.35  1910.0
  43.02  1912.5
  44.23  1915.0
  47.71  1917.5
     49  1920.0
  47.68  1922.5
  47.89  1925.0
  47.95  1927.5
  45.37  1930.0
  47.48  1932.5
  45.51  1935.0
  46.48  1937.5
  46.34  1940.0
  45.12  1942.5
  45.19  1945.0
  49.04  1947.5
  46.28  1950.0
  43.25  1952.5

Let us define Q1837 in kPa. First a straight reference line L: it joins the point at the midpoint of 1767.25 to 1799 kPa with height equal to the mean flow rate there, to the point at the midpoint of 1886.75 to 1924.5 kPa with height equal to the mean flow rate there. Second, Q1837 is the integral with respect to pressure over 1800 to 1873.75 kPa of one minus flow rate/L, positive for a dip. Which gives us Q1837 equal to 2.9 kPa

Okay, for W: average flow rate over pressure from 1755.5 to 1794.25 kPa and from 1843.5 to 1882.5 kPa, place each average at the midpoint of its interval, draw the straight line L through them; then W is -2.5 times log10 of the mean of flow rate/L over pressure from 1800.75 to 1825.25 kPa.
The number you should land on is 0.20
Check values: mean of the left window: 39.9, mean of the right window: 43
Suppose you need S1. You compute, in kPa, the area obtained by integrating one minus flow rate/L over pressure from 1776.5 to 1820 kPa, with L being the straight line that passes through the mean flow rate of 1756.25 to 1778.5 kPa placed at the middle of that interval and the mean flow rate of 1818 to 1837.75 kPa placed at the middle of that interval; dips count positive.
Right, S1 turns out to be 3.3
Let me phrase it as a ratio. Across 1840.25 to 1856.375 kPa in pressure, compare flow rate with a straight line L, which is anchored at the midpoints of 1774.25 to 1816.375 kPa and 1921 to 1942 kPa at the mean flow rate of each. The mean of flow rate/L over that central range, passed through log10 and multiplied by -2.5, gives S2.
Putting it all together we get -0.11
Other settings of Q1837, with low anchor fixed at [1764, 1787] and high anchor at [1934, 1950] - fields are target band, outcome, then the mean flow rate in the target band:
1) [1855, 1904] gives 2.2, 41.9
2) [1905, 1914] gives 0.2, 44.1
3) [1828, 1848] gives -0.6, 43.4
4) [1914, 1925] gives -0.5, 47.3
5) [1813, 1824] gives 1.5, 35.9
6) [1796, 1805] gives 1.1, 35.7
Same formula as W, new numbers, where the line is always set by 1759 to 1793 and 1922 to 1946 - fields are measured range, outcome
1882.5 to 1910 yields 0.07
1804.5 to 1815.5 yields 0.27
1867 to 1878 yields 0.04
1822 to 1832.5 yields 0.08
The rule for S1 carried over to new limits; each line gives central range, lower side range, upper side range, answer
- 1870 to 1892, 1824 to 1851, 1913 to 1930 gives 1.9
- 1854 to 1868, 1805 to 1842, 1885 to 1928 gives -0.6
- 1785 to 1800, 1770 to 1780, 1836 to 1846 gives 0.4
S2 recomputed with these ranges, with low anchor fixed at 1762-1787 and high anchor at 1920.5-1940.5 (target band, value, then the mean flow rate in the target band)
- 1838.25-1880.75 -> 0.007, 43.4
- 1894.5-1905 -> 0.074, 42.5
